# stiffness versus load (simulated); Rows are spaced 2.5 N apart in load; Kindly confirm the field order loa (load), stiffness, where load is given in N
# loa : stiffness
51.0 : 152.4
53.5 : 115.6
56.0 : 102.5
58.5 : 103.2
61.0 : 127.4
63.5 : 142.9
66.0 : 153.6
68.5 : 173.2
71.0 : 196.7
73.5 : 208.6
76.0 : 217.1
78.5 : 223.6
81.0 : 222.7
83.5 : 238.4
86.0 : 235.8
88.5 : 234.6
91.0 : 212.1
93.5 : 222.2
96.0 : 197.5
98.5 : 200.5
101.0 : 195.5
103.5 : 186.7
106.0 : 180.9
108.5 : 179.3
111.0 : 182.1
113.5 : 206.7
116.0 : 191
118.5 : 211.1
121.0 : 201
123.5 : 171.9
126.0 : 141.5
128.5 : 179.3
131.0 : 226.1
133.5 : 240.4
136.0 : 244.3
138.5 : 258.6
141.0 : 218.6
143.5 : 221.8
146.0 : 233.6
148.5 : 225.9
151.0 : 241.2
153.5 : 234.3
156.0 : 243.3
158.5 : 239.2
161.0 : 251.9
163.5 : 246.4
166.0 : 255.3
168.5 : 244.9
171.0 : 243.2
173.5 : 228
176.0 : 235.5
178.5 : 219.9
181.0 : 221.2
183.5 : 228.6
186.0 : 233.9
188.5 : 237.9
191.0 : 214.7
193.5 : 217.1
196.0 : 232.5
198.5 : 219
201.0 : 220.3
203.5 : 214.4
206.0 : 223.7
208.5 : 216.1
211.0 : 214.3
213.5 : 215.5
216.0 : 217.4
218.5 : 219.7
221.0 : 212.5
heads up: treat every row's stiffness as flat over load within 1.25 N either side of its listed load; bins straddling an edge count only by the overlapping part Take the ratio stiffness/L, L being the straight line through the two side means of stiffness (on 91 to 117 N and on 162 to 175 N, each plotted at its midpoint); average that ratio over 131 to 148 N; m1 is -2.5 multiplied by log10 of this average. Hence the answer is -0.06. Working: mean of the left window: 195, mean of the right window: 244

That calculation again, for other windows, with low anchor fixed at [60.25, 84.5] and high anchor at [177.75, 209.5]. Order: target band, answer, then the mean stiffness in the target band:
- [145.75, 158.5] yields -0.12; 236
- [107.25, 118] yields 0.06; 191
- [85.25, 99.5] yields -0.11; 217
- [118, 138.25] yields 0.01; 204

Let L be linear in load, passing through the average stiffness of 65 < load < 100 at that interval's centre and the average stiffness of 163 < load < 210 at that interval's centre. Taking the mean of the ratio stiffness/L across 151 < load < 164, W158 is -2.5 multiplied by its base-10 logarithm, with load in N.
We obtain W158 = -0.09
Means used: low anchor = 210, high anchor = 229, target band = 243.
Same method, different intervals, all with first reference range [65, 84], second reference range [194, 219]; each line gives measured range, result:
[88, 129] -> 0.077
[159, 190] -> -0.104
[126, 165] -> -0.092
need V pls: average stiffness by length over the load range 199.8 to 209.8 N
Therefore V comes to 219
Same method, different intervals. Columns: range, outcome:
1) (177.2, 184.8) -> 223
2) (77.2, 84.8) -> 228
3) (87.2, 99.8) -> 213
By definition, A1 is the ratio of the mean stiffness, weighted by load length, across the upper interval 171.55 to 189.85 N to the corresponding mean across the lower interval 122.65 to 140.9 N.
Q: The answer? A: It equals 1.09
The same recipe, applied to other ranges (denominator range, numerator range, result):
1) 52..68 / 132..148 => 1.86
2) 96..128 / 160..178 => 1.29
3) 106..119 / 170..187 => 1.20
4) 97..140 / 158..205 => 1.16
